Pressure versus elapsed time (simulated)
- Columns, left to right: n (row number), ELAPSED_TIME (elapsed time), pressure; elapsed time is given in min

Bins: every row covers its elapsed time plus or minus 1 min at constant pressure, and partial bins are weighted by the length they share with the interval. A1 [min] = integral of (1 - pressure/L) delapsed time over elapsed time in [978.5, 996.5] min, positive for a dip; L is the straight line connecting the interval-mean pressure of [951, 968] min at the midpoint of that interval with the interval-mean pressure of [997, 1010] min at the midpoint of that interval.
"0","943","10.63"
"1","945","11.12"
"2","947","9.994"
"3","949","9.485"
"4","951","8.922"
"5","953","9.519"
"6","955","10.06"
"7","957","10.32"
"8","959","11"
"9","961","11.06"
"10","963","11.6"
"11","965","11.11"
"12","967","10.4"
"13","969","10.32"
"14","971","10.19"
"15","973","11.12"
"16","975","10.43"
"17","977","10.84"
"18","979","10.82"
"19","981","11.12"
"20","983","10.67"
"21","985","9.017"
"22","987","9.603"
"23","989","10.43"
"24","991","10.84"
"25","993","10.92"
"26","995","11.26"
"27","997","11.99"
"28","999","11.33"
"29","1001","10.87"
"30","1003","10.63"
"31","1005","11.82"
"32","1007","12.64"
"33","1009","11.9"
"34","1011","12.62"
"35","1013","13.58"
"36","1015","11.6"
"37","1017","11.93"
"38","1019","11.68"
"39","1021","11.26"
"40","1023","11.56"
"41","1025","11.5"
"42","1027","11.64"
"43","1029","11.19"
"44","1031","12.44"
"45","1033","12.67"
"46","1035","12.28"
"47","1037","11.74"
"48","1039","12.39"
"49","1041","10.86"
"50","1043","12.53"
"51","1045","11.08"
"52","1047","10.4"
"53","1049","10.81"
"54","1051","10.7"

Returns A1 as 1.0 min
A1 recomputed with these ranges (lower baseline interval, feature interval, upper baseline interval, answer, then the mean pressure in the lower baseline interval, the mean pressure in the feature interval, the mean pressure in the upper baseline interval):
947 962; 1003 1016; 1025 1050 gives -1.3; 10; 12.2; 11.7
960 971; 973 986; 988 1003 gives 0.5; 10.8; 10.5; 11.1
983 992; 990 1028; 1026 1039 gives -2.4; 10.1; 11.7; 12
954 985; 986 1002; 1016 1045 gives 0.3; 10.7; 10.9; 11.8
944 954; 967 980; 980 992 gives -0.6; 9.81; 10.6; 10.3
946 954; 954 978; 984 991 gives -2.7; 9.48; 10.7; 9.85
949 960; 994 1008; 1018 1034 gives -0.5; 9.92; 11.5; 11.7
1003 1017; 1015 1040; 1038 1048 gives -0.1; 12.2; 11.8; 11.5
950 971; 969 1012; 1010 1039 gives 0.7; 10.4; 11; 12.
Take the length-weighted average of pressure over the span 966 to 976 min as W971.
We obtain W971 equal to 10.5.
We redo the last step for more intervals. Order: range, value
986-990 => 10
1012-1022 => 12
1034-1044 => 12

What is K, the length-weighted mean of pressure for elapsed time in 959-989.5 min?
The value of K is 10.6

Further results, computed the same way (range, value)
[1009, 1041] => 12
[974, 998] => 10.7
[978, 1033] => 11.4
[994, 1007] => 11.4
